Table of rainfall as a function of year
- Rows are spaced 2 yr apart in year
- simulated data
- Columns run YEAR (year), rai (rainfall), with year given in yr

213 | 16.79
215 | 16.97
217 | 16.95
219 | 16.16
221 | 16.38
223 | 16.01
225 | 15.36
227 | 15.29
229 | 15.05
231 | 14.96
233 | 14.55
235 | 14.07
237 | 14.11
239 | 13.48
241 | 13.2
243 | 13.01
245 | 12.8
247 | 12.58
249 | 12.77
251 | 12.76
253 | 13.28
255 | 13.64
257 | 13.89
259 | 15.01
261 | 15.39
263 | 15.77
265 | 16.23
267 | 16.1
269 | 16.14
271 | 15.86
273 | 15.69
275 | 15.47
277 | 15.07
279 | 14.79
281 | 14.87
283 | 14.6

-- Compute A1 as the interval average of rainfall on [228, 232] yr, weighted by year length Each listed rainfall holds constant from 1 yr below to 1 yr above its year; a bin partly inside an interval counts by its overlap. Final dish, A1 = 15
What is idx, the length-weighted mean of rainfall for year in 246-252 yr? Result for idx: 12.7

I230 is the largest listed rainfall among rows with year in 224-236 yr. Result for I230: 15.36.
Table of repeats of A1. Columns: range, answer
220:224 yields 16.2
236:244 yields 13.4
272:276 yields 15.6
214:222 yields 16.6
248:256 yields 13.1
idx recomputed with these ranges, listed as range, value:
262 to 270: 16.1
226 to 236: 14.8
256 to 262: 14.8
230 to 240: 14.2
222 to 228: 15.6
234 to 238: 14.1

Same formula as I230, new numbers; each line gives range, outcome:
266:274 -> 16.14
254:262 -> 15.39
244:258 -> 13.89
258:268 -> 16.23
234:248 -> 14.11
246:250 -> 12.77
